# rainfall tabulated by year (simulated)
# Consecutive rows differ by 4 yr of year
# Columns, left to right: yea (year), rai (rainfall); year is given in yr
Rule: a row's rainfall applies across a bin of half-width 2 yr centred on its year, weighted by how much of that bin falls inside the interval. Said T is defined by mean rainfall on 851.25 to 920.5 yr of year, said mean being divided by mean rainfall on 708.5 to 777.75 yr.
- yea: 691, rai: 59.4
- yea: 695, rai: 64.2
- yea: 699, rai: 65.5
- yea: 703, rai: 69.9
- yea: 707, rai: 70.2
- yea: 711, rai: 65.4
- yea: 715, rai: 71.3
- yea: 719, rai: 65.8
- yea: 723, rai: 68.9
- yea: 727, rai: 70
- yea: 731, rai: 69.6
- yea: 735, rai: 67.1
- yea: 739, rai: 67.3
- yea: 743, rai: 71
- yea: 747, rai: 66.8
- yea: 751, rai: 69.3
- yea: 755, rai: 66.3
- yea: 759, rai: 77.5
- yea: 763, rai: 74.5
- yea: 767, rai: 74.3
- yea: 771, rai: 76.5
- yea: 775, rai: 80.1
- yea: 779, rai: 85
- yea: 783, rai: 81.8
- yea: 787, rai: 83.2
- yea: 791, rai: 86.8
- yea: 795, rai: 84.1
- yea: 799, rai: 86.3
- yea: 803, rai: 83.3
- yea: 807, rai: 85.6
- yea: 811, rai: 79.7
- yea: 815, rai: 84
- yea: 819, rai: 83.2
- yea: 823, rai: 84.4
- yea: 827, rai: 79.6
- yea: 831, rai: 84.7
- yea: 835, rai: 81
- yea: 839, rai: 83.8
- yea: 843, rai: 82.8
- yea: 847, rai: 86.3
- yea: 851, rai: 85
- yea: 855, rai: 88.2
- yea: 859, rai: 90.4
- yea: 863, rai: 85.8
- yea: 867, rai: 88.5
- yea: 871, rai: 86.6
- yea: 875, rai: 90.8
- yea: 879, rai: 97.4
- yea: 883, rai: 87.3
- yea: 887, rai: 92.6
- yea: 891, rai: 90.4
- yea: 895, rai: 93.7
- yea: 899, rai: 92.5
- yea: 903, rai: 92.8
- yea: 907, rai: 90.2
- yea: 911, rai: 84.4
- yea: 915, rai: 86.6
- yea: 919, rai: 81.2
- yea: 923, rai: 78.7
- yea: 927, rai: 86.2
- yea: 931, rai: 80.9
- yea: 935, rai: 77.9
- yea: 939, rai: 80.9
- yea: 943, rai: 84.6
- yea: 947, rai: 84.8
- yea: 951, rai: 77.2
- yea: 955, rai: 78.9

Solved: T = 1.26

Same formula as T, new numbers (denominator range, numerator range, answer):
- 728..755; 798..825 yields 1.22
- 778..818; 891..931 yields 1.04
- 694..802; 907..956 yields 1.12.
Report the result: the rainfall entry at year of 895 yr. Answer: 93.7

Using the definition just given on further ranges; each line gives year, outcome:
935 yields 77.9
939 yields 80.9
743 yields 71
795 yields 84.1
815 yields 84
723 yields 68.9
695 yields 64.2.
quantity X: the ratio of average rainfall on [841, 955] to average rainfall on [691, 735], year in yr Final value 1.28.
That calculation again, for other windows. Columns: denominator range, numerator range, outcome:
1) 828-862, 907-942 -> 0.97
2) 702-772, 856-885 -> 1.28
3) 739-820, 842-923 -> 1.13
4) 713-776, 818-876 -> 1.20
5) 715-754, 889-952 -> 1.25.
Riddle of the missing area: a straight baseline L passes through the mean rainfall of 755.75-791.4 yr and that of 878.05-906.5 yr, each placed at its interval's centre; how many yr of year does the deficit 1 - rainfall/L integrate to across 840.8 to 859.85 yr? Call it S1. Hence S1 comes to 0.3 yr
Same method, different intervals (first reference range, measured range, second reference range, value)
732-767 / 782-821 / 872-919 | -3.3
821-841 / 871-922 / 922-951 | -4.7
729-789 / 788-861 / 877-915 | -2.1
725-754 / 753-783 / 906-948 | -2.5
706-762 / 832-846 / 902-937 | -1.0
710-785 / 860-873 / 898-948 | -1.1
